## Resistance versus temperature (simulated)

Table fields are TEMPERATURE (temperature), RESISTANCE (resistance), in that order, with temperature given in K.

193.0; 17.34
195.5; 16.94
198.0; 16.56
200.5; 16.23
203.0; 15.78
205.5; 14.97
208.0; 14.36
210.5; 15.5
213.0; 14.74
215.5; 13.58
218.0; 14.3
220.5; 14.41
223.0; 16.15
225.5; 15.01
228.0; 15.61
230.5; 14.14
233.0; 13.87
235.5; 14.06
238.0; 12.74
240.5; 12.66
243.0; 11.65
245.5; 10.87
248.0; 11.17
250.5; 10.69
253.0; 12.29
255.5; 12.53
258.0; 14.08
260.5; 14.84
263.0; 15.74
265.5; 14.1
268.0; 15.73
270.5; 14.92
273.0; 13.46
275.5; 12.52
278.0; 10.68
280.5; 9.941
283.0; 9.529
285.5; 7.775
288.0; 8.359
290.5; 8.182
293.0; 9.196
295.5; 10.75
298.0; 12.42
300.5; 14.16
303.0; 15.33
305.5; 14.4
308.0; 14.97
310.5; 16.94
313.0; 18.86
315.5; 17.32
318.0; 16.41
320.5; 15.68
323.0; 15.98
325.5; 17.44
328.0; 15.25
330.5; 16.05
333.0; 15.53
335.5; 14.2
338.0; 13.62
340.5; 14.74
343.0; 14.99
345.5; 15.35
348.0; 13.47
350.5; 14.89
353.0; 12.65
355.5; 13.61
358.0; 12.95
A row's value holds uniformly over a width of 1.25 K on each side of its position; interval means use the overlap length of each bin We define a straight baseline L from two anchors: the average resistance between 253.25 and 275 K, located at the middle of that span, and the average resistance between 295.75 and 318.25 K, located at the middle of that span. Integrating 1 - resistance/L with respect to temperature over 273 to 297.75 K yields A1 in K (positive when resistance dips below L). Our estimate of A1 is 8.1 K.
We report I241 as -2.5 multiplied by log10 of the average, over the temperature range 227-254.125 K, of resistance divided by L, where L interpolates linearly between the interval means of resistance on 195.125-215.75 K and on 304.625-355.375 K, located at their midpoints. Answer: 0.21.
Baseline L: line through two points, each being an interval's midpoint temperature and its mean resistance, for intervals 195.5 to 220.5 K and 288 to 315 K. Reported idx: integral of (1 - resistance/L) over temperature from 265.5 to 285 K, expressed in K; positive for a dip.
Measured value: 2.21 K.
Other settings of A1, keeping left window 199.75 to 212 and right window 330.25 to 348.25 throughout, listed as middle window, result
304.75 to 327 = -2.45 K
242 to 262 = 3.71 K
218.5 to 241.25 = 1.33 K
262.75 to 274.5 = 0.30 K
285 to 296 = 4.53 K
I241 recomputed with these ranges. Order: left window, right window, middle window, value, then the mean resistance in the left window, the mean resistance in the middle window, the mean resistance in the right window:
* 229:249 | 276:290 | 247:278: -0.23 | 12.7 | 13.4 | 9.37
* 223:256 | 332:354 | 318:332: -0.14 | 13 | 16.1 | 14.4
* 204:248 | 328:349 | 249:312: 0.15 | 14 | 12.6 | 14.8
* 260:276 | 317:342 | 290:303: 0.29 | 14.5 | 11.5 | 15.5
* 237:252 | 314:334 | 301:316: -0.05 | 11.6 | 16.1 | 16.2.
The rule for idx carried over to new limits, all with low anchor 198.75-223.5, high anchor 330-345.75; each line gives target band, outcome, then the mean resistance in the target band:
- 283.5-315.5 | 4.7 K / 12.7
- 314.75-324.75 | -1.0 K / 16.4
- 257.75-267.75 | 0.1 K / 14.9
